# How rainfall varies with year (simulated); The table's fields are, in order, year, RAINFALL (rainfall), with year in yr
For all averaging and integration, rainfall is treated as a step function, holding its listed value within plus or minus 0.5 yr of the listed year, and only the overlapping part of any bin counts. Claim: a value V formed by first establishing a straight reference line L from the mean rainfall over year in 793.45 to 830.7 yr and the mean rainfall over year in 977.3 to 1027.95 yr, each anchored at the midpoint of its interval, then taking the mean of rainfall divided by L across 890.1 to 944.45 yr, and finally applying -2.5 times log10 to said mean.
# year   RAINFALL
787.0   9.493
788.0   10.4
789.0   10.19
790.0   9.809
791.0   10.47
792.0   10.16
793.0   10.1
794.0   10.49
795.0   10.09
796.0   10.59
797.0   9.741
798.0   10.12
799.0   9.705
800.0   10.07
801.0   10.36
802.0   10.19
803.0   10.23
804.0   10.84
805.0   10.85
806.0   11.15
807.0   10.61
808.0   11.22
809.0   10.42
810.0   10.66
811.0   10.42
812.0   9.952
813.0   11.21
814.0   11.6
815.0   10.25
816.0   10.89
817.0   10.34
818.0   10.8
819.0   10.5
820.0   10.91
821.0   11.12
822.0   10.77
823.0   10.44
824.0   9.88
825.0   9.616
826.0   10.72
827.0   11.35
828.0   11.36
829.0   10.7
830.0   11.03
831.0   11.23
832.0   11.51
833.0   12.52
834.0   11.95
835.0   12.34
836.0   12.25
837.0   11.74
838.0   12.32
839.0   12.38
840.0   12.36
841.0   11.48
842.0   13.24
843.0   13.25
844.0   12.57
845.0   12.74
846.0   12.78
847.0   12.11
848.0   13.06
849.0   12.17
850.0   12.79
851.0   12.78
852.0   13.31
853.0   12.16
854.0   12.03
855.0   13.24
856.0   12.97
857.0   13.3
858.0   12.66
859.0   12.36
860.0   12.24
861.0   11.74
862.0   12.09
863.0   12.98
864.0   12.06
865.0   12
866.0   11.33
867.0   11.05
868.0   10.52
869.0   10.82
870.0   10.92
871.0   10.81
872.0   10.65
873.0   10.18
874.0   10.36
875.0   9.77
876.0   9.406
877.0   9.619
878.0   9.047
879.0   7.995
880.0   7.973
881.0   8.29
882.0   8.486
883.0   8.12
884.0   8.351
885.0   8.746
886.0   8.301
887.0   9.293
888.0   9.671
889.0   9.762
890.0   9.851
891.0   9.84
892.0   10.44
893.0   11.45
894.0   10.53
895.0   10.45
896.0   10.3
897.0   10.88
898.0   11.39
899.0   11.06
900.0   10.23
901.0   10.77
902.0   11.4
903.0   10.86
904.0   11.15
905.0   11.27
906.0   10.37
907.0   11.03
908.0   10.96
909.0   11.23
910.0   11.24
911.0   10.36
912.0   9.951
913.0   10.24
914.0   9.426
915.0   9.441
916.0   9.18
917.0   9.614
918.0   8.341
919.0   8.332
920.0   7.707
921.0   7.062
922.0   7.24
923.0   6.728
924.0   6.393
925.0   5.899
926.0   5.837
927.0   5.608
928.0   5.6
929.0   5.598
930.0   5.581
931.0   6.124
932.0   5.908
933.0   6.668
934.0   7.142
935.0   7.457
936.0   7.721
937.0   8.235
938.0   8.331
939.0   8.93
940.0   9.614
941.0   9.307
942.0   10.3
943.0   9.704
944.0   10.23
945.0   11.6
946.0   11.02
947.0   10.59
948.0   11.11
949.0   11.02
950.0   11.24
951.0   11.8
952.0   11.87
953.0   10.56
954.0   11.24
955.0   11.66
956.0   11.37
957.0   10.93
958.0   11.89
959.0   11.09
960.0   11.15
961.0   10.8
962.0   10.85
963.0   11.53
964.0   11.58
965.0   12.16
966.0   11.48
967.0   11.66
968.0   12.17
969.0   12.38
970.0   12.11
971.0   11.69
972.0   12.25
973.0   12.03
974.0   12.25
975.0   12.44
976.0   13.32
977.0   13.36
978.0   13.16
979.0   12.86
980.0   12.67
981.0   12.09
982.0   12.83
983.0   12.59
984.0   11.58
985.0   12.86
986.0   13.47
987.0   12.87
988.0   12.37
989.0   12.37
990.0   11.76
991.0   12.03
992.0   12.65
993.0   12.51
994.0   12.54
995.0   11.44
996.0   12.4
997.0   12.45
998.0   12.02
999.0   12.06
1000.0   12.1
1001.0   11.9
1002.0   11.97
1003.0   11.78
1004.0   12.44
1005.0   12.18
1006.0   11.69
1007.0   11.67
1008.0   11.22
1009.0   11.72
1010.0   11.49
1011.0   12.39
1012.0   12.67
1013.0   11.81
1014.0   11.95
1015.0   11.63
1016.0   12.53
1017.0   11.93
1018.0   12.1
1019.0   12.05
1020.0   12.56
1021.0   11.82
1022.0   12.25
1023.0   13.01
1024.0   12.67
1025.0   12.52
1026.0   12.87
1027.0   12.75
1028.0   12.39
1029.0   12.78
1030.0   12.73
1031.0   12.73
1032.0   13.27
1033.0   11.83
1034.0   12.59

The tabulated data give 0.26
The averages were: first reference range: 10.6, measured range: 9.02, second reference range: 12.3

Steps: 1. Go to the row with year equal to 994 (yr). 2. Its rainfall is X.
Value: 12.54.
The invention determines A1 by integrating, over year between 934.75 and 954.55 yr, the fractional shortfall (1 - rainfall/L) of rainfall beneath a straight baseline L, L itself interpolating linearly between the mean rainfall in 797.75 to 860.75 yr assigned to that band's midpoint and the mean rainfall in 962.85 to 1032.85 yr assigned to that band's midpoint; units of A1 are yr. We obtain 3.1 yr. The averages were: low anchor 11.5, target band 10.1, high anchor 12.3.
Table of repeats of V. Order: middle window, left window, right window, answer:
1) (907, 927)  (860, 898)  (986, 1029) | 0.23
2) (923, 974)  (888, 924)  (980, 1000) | 0.15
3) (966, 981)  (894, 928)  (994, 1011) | -0.12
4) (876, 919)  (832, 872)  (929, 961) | 0.11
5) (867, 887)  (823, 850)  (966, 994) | 0.26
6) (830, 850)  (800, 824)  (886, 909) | -0.16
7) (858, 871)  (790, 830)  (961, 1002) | -0.06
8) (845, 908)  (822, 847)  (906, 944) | -0.08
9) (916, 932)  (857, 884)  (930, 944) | 0.25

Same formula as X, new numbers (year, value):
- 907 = 11.03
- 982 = 12.83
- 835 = 12.34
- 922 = 7.24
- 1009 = 11.72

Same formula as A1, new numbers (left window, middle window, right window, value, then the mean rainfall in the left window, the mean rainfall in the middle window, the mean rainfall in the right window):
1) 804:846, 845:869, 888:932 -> -4.1 yr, 11.3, 12.3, 9.19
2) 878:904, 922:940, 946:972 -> 6.7 yr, 9.79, 6.79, 11.4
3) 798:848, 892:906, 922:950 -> -2.7 yr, 11.2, 10.9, 8.12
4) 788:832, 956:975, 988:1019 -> 0.1 yr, 10.5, 11.7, 12.1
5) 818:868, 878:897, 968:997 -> 4.3 yr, 11.9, 9.36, 12.5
